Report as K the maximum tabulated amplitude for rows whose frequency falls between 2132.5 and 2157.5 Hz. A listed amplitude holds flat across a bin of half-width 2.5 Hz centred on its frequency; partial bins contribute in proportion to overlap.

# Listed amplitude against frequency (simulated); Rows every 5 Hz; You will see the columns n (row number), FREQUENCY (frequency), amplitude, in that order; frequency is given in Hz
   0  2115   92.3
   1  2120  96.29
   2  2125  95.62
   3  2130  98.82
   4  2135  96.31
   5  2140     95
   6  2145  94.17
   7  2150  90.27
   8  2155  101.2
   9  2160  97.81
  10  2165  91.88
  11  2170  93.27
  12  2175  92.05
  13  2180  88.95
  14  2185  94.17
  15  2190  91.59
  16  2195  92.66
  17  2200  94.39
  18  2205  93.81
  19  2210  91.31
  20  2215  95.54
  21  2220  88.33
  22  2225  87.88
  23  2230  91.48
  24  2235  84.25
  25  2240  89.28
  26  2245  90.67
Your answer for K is 101.2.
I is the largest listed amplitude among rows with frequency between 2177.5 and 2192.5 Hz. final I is 94.17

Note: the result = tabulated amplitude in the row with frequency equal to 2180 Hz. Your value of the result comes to 88.95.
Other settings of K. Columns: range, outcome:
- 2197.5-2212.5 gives 94.39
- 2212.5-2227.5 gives 95.54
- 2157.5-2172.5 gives 97.81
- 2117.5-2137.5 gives 98.82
